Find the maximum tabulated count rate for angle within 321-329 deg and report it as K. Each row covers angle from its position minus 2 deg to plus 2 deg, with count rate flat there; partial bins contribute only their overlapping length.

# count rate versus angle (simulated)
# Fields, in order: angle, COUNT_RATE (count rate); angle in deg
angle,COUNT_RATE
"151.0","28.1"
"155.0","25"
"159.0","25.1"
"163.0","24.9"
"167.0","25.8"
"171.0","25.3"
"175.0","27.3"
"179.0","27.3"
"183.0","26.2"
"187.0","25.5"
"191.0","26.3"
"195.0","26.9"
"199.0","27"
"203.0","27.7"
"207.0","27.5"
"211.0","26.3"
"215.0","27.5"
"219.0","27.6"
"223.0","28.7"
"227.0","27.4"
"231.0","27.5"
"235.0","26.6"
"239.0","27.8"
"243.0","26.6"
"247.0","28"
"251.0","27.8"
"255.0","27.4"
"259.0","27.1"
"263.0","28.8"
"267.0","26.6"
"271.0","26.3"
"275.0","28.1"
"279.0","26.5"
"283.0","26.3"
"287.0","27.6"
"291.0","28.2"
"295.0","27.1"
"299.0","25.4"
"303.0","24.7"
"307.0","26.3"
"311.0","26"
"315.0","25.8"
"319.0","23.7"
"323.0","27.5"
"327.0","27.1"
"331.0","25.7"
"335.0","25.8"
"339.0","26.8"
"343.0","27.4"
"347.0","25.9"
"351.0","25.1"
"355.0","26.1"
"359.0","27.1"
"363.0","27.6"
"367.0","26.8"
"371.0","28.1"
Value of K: 27.5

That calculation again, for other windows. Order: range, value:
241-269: 28.8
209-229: 28.7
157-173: 25.8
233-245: 27.8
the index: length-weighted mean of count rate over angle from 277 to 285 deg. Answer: 26.4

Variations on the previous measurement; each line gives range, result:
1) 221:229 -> 28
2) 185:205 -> 26.7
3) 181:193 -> 26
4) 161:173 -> 25.3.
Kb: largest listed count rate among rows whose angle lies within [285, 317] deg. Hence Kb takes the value 28.2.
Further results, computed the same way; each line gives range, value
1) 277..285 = 26.5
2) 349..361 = 27.1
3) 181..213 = 27.7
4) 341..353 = 27.4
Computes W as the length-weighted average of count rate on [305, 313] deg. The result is 26.1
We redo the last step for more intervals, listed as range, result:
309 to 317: 25.9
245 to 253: 27.9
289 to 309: 26.3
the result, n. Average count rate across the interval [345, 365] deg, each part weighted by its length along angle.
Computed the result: 26.4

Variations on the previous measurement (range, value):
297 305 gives 25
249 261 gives 27.4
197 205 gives 27.4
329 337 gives 25.8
